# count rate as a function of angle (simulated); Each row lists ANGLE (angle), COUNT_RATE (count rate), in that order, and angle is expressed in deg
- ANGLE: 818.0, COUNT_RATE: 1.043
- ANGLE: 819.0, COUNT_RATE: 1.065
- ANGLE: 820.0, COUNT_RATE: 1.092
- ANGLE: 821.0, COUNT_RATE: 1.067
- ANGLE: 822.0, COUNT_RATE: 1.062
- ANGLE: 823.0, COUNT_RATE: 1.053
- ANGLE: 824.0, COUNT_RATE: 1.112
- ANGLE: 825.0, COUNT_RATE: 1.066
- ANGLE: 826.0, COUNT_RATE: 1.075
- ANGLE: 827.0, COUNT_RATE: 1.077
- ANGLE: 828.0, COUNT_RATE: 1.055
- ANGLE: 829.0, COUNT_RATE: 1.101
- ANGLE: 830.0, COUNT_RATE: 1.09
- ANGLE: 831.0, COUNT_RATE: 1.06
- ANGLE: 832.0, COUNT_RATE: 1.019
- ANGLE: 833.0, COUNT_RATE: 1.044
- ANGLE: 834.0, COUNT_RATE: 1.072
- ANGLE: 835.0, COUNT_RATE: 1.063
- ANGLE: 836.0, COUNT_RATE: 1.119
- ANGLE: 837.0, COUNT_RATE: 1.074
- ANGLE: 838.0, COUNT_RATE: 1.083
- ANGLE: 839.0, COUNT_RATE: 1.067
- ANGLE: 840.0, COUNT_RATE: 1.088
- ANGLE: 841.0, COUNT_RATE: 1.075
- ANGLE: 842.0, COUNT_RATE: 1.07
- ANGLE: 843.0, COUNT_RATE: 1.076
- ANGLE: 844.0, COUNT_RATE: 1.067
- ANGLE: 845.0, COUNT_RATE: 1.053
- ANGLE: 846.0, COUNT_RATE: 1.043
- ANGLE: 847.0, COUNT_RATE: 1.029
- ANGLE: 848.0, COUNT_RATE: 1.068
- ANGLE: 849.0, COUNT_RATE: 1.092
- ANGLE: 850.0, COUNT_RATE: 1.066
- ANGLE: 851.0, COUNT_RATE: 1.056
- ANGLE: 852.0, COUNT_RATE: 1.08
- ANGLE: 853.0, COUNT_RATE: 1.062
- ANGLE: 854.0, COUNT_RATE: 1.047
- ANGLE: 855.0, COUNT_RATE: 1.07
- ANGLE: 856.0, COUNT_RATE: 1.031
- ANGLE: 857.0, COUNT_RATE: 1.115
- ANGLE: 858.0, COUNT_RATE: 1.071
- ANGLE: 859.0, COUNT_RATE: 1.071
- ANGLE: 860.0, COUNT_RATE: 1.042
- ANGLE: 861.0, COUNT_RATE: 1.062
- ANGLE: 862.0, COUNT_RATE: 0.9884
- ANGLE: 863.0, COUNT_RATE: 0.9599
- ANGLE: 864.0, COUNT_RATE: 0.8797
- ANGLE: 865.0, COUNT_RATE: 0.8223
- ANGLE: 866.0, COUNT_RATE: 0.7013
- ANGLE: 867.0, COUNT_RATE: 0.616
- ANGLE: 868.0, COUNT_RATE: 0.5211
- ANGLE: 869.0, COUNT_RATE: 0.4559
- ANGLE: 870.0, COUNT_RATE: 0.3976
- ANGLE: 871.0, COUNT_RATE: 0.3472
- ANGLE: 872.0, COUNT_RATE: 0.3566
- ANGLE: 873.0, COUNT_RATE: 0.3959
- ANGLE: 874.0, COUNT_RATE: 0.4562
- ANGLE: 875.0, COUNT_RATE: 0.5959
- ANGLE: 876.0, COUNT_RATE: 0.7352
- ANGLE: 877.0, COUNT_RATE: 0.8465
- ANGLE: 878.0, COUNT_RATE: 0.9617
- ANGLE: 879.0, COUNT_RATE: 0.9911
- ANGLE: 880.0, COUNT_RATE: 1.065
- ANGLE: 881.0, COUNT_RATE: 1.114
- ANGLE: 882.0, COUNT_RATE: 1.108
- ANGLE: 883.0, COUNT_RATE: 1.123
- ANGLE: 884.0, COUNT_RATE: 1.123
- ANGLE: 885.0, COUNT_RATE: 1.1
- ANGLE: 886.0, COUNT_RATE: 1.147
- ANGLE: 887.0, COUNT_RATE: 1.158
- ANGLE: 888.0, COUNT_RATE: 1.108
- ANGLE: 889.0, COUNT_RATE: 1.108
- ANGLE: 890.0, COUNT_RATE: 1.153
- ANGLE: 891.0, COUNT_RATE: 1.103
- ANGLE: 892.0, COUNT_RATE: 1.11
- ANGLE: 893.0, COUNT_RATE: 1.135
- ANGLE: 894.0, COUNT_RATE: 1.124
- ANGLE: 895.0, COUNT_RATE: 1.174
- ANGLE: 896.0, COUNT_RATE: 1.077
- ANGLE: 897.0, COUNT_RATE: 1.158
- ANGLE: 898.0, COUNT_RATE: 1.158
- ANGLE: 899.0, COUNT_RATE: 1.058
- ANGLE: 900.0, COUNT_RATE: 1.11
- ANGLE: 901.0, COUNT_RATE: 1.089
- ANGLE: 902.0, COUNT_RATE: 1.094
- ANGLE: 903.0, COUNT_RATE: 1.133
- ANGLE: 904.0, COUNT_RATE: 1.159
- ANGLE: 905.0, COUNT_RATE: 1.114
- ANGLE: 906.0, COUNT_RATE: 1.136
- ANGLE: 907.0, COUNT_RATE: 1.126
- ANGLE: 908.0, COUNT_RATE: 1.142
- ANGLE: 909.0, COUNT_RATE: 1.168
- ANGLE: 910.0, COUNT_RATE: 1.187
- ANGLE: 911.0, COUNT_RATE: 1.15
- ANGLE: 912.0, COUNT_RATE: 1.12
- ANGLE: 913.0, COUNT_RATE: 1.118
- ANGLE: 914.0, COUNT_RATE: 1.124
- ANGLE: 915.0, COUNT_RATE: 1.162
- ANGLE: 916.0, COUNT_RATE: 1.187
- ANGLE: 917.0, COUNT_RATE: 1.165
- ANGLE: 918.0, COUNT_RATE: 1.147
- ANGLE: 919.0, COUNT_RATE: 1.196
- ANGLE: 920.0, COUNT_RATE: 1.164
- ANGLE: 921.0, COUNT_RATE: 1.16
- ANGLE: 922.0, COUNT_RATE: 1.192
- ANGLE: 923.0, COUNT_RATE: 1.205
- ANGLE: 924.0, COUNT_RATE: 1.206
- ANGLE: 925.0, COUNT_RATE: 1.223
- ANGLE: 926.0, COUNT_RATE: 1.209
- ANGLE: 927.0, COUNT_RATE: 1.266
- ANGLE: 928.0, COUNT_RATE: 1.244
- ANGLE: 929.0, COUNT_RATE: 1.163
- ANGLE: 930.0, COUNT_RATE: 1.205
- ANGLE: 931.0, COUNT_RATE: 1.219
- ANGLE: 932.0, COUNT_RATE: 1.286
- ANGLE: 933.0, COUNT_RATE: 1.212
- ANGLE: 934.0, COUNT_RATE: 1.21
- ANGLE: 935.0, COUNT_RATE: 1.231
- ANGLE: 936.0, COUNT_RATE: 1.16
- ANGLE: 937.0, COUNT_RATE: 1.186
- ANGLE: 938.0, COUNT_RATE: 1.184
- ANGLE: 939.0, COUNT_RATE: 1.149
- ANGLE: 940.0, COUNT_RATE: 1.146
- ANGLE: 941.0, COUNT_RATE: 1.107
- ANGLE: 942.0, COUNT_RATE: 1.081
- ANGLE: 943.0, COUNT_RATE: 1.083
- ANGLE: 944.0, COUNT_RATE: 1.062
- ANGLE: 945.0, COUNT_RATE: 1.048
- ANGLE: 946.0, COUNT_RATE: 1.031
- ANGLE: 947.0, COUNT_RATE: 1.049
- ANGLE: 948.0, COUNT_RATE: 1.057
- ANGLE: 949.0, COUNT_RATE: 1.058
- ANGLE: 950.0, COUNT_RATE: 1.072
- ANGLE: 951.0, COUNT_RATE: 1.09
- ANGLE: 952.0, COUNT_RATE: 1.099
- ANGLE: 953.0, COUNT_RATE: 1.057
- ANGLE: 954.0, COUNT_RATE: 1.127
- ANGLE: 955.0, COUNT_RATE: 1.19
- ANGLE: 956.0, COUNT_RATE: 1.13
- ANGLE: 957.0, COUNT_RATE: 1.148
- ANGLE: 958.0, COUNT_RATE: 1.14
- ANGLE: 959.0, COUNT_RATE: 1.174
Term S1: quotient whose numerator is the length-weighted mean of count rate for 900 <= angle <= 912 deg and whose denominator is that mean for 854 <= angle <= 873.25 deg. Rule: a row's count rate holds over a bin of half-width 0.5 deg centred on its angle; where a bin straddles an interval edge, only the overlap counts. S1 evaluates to 1.4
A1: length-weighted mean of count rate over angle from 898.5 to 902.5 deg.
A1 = 1.09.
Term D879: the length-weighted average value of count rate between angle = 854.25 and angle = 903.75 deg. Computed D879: 0.947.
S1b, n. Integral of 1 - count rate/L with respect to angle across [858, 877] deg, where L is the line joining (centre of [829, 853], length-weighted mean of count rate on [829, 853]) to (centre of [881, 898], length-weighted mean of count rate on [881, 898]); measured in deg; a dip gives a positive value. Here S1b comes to 6.83 deg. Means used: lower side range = 1.07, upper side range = 1.13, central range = 0.703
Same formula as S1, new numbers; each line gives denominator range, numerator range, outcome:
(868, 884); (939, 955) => 1.47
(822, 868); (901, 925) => 1.12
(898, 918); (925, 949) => 1.02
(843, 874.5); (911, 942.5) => 1.35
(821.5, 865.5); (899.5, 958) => 1.09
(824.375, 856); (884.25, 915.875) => 1.06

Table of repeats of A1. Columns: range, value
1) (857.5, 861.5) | 1.06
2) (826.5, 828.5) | 1.07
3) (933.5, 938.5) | 1.19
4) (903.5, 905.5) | 1.14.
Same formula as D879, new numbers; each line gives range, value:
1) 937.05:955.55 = 1.1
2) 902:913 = 1.14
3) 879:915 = 1.12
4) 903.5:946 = 1.17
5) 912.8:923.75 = 1.17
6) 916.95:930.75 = 1.2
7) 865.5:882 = 0.673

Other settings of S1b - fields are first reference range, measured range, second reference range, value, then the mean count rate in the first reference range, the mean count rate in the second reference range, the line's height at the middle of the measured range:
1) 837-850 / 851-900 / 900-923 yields 7.3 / 1.07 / 1.15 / 1.11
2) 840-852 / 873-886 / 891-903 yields 2.1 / 1.06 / 1.12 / 1.1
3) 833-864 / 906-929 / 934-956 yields -1.6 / 1.06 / 1.11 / 1.1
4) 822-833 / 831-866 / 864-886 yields -4.1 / 1.07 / 0.766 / 0.935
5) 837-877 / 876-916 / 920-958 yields -3.6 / 0.894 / 1.15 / 1.02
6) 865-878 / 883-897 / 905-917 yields -4.9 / 0.563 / 1.15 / 0.836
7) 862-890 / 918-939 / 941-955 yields -4.0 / 0.831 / 1.08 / 1.01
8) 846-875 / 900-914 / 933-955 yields -1.9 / 0.851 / 1.11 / 0.997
